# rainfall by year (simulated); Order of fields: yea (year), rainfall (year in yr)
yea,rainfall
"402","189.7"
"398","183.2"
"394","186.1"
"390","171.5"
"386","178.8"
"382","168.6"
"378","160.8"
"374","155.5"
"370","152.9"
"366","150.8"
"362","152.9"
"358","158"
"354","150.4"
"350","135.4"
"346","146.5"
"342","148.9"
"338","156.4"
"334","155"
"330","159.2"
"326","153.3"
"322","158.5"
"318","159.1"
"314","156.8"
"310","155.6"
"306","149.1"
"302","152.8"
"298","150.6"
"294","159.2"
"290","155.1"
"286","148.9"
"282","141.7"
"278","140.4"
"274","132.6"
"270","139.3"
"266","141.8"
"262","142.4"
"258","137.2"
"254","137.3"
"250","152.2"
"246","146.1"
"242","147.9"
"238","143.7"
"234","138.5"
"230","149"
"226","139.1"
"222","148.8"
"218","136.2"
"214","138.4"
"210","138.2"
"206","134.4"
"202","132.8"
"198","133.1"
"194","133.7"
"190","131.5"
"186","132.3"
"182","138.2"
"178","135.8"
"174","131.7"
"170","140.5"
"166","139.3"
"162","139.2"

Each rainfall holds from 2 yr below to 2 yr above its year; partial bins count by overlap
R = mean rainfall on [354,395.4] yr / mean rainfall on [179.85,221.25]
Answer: 1.2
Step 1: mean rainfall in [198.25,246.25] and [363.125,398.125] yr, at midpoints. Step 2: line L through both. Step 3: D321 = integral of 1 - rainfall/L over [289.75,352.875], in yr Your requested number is 1.4 yr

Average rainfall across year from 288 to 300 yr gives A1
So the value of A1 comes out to 155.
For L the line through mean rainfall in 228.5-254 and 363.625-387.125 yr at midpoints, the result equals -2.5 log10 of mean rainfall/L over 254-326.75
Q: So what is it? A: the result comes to 0.021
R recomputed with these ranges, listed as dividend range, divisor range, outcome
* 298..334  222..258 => 1.08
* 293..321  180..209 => 1.16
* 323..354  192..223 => 1.10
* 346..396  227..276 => 1.12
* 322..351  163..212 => 1.12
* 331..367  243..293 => 1.05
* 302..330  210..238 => 1.10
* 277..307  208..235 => 1.06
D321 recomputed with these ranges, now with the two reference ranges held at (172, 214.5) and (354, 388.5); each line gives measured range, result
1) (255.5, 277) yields 0.88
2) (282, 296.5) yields -0.45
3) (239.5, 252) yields -0.59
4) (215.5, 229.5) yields -0.36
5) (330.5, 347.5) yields 0.26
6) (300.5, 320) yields -0.50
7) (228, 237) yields -0.24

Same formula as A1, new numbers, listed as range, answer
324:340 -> 156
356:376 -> 154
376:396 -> 173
